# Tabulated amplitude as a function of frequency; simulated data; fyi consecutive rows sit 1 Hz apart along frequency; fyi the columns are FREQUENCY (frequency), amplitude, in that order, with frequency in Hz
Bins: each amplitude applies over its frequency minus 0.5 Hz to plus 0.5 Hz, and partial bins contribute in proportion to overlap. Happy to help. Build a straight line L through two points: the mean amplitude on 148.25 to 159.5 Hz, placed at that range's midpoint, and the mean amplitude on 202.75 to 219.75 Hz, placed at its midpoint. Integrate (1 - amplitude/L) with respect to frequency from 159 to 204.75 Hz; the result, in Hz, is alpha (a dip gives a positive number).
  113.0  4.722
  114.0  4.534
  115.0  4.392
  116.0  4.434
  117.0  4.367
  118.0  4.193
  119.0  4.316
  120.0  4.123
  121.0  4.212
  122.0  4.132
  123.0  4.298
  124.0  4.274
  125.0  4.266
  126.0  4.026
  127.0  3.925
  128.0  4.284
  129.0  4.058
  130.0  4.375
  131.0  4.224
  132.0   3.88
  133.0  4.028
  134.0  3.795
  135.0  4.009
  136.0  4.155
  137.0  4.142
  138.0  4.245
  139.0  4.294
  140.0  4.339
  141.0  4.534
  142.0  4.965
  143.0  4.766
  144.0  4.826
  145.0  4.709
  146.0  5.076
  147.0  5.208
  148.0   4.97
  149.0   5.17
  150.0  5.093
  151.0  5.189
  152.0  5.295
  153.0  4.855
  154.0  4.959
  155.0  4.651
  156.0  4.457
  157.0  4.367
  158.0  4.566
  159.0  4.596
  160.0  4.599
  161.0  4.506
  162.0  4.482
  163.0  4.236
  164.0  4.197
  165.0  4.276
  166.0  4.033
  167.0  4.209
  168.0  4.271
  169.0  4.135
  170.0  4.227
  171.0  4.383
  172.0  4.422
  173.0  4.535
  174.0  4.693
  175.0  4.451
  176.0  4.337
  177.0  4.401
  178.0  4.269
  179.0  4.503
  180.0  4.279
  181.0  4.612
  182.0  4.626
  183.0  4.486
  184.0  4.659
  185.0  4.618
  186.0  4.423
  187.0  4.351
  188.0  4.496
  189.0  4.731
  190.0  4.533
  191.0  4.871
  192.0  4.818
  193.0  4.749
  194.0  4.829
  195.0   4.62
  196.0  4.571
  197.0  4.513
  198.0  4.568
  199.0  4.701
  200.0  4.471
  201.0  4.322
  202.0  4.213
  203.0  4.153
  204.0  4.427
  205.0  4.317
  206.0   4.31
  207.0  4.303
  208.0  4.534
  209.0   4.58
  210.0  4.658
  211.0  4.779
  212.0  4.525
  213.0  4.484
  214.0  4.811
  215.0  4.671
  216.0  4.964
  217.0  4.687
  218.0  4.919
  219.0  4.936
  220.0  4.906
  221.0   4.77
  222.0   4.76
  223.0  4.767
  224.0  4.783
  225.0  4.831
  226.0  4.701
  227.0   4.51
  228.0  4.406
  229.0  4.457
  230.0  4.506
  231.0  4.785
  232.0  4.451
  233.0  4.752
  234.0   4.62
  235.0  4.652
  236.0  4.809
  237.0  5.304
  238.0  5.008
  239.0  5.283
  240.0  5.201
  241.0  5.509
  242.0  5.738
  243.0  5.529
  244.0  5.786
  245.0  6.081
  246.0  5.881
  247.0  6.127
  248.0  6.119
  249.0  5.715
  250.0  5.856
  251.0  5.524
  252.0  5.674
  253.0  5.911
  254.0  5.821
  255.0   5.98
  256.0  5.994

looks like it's 2.5 Hz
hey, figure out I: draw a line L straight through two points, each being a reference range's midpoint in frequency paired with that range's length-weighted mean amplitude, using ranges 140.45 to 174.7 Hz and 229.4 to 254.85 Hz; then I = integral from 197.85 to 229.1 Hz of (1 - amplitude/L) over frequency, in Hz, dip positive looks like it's 3.2 Hz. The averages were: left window 4.63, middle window 4.6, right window 5.39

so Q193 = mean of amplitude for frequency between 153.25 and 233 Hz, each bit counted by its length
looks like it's 4.54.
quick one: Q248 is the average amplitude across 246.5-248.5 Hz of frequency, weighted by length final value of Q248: 6.12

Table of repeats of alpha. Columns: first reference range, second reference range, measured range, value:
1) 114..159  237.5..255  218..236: 2.6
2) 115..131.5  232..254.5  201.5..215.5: 1.7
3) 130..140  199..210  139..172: -3.4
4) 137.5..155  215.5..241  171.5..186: 1.0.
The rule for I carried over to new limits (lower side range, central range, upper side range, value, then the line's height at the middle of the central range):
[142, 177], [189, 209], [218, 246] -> 1.18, 4.81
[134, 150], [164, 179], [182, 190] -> 0.77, 4.57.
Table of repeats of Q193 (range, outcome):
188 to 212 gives 4.55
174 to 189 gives 4.48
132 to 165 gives 4.59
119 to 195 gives 4.47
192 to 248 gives 4.82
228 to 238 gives 4.7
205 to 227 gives 4.69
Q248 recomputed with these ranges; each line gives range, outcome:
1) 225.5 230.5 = 4.52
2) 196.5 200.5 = 4.56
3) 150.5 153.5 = 5.11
